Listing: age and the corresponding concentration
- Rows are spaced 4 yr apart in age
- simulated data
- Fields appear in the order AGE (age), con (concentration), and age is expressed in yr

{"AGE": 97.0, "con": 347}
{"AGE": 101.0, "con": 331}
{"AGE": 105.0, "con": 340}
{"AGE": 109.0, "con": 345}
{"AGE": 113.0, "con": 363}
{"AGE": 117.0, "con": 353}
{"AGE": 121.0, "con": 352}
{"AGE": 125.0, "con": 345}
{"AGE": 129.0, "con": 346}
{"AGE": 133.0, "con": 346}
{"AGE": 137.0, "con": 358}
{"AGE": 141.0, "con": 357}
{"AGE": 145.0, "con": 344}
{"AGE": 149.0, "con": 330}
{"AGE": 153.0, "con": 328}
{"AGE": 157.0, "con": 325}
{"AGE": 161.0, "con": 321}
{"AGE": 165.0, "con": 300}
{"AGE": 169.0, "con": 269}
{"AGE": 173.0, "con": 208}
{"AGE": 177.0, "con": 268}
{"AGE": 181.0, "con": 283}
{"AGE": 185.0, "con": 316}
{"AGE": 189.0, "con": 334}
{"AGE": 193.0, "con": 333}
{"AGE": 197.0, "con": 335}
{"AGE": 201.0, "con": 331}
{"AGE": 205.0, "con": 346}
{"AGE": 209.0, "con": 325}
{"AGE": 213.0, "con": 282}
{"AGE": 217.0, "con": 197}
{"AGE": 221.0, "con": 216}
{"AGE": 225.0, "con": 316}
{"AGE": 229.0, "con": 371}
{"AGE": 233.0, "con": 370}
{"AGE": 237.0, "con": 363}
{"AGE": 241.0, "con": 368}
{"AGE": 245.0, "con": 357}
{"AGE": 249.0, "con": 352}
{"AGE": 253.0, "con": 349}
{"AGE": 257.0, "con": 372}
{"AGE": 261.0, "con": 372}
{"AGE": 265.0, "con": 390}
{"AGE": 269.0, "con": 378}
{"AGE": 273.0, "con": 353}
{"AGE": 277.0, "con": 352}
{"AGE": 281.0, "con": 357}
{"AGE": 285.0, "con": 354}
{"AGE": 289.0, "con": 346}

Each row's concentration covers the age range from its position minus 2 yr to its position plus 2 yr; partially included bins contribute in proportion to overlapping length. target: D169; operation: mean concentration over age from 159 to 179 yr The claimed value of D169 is 273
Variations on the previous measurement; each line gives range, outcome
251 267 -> 371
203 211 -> 336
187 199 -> 334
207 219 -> 268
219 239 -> 327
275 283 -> 354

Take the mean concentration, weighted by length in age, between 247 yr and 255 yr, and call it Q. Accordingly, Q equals 350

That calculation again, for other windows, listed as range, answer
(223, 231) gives 344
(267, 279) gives 361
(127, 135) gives 346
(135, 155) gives 343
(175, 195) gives 307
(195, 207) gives 337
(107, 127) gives 352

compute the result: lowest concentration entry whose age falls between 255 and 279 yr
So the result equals 352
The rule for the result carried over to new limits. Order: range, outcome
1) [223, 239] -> 316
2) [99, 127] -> 331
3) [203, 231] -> 197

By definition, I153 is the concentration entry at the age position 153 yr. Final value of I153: 328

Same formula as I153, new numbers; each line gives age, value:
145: 344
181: 283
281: 357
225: 316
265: 390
